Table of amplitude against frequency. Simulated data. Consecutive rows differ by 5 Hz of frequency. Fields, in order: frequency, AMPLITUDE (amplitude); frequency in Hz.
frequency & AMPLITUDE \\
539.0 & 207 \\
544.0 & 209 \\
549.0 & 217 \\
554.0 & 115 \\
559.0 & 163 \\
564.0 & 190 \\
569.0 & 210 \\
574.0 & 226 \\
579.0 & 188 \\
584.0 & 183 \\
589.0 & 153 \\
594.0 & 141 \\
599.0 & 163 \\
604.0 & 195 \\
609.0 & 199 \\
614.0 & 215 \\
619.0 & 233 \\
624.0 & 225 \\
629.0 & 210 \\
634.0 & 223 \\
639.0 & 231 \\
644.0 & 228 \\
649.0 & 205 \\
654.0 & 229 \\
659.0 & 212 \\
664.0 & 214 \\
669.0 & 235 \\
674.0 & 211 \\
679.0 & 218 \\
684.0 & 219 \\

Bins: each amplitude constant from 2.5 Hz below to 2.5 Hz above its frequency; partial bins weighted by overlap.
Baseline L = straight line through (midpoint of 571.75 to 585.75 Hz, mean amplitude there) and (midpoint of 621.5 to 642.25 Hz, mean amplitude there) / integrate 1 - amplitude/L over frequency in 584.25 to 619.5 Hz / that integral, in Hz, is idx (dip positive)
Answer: 4.57 Hz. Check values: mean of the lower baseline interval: 199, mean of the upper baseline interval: 222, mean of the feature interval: 183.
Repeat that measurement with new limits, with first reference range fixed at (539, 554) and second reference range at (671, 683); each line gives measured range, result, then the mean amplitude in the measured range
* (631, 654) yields -1.28 Hz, 222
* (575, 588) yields 0.95 Hz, 186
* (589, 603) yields 3.21 Hz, 157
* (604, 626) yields -0.95 Hz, 215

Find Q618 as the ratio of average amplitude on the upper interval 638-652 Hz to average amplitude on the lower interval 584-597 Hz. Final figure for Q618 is 1.43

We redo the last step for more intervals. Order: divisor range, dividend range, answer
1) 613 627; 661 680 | 0.98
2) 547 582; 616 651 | 1.19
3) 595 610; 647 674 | 1.21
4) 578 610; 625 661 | 1.27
